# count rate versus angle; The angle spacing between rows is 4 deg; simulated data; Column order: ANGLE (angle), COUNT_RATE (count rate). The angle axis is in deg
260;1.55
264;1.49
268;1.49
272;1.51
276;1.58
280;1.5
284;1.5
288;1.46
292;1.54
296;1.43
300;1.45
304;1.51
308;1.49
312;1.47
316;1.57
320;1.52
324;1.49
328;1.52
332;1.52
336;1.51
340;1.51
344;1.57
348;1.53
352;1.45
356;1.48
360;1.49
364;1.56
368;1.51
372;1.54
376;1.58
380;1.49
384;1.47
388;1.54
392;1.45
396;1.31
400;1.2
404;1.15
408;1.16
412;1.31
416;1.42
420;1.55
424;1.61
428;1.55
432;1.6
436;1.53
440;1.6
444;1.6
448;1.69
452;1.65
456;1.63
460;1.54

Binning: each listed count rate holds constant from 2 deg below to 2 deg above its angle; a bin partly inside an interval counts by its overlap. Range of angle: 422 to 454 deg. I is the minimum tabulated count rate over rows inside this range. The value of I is 1.53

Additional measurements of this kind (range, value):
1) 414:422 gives 1.42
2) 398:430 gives 1.15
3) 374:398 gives 1.31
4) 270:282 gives 1.5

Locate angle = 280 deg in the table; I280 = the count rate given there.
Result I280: 1.5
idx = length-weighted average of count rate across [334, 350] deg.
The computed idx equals 1.53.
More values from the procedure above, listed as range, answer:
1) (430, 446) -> 1.58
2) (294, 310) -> 1.47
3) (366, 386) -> 1.52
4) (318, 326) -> 1.5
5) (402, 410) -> 1.15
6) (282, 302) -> 1.48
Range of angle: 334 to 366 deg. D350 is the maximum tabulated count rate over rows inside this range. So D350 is 1.57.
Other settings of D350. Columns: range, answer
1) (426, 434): 1.6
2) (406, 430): 1.61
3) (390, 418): 1.45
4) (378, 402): 1.54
